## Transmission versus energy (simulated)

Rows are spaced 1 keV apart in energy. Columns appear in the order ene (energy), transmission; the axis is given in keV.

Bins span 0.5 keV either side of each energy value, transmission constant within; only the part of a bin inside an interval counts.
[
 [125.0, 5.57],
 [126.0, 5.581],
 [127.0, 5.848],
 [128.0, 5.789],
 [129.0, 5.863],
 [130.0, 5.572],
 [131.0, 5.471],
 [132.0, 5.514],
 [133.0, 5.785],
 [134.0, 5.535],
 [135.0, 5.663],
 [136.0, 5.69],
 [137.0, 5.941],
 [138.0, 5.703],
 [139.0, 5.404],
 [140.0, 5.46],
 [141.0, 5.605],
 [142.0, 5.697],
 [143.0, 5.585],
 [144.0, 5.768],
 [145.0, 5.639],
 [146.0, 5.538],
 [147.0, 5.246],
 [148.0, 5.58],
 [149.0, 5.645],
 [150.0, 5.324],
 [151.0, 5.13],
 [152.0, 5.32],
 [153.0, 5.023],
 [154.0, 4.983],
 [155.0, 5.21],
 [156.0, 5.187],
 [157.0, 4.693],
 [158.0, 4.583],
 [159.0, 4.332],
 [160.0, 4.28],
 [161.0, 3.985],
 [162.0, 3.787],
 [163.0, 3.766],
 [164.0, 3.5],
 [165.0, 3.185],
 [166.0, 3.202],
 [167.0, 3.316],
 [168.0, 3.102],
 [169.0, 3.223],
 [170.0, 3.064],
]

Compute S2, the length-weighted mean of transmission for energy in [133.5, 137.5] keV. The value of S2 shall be 5.71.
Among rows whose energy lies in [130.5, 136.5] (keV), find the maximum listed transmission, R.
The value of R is 5.785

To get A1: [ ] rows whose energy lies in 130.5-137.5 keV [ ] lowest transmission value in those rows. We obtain 5.471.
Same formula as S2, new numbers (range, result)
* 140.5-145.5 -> 5.66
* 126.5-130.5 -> 5.77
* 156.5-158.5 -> 4.64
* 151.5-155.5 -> 5.13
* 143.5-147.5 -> 5.55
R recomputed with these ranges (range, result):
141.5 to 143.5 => 5.697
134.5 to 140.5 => 5.941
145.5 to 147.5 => 5.538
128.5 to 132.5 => 5.863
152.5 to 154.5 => 5.023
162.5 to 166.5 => 3.766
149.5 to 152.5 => 5.324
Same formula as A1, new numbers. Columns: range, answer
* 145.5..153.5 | 5.023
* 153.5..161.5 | 3.985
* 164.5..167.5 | 3.185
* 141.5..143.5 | 5.585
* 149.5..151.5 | 5.13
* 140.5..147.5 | 5.246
